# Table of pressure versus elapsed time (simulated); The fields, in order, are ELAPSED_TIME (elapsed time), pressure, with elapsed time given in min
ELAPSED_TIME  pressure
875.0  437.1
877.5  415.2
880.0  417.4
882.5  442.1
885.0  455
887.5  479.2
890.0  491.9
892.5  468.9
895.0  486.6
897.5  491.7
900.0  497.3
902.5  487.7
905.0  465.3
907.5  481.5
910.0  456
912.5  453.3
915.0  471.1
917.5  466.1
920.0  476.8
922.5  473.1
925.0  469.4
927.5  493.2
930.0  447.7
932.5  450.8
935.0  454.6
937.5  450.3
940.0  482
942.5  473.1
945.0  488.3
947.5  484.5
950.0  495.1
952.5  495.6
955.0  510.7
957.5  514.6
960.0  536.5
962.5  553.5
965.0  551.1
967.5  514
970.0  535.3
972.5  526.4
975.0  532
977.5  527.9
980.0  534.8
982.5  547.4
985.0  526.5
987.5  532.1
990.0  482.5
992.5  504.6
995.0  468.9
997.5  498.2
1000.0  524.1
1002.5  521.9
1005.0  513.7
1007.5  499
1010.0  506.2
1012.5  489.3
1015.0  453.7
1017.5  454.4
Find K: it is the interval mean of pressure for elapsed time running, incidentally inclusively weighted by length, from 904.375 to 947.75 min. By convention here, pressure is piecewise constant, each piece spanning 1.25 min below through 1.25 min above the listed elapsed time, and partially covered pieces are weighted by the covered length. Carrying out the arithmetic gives 468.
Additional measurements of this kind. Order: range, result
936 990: 514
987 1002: 501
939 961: 498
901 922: 470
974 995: 520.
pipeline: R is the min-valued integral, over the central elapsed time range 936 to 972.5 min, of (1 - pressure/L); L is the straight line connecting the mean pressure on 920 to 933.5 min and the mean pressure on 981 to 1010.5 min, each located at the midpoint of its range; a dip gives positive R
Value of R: -1.6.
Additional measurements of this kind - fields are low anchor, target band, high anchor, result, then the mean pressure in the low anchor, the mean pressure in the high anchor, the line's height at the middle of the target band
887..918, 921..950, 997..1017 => 0.8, 477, 499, 484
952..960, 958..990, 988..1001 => -1.7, 513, 497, 505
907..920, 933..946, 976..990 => 0.6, 466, 529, 489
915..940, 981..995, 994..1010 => -0.5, 466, 505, 498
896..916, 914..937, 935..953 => 0.5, 476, 479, 477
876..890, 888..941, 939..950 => -0.8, 446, 483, 465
